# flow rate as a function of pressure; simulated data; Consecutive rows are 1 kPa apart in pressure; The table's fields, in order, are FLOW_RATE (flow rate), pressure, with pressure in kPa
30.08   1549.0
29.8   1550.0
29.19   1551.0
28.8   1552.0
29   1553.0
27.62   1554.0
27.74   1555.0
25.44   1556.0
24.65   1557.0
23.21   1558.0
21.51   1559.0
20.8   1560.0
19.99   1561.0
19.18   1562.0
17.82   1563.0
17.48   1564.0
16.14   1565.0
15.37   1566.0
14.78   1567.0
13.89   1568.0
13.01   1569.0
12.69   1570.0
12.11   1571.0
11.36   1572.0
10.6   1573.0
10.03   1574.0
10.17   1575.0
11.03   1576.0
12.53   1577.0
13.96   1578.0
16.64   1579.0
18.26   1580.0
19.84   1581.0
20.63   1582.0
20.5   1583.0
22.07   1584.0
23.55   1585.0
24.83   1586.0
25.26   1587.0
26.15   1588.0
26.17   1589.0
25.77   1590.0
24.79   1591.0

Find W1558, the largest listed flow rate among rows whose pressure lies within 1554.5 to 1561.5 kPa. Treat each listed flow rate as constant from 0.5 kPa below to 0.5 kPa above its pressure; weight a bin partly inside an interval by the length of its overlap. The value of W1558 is 27.74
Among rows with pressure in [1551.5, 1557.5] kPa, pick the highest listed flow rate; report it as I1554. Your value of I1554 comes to 29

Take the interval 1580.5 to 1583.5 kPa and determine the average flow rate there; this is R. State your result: 20.3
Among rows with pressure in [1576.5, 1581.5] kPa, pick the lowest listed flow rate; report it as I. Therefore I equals 12.53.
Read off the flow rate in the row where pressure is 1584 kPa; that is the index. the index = 22.07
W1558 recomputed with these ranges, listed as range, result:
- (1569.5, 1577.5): 12.69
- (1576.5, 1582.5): 20.63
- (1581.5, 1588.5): 26.15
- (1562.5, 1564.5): 17.82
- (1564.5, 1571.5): 16.14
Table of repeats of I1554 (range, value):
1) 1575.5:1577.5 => 12.53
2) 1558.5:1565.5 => 21.51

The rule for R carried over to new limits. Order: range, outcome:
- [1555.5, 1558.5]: 24.4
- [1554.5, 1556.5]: 26.6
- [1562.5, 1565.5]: 17.1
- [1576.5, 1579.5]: 14.4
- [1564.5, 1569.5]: 14.6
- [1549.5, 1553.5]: 29.2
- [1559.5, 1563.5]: 19.4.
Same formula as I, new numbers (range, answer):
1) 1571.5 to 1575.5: 10.03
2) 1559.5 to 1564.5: 17.48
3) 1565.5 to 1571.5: 12.11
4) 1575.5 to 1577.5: 11.03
